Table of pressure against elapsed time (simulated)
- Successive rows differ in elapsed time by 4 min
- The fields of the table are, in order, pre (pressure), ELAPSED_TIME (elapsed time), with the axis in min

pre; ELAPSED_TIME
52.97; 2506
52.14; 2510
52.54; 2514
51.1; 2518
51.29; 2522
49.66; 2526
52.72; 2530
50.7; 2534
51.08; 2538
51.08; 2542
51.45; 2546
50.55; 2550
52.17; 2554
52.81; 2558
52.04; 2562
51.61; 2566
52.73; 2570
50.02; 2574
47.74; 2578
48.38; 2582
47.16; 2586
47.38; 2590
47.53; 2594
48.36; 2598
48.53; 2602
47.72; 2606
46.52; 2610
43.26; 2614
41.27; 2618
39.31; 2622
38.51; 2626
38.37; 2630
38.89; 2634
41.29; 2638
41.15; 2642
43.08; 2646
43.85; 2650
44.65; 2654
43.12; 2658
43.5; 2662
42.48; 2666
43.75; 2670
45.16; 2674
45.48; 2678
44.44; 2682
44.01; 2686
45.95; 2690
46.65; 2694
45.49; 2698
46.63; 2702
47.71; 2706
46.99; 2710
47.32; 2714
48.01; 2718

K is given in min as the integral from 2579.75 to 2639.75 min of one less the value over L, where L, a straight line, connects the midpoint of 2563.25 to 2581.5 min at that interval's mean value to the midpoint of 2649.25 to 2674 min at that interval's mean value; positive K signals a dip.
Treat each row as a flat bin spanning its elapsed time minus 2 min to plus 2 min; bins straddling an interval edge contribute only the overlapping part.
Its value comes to 4.4 min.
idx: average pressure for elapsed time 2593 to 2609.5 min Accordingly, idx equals 47.9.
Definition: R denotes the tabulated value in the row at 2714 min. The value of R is 47.32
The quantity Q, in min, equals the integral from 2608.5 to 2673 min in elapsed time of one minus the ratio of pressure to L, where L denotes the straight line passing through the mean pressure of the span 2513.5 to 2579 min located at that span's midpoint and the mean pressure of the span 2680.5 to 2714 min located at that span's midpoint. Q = 8.0 min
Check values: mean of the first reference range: 51.3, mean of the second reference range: 46.1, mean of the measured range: 42.1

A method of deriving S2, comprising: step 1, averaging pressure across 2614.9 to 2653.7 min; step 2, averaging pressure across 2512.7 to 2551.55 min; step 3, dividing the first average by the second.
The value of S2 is 0.8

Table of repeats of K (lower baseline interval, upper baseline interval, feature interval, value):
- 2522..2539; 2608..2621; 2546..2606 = -3.70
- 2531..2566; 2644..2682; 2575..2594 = 0.53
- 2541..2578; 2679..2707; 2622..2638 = 3.11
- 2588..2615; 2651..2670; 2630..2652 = 1.65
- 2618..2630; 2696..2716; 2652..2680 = -0.59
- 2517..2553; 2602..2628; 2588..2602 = -0.84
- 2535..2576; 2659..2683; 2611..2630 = 2.68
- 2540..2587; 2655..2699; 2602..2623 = 1.65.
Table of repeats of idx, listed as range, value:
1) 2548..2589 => 50.4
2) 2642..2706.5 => 44.6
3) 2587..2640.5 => 43.7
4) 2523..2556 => 51.2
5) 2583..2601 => 47.7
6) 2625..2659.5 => 41.5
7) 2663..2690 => 44.3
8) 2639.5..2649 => 42.3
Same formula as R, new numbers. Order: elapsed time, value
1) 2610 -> 46.52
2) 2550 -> 50.55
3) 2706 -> 47.71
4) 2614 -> 43.26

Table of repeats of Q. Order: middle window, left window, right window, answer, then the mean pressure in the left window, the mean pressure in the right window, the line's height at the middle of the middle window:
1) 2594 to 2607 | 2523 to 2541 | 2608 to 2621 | -1.01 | 51.1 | 43.3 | 44.7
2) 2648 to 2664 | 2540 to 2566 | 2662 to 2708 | 0.97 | 51.7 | 45.2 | 46.6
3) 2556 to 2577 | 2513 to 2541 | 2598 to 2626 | -1.59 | 51.2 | 44.3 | 48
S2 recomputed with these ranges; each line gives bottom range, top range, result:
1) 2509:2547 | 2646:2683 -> 0.86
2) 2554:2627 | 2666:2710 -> 0.96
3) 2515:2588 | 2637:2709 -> 0.87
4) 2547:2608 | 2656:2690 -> 0.89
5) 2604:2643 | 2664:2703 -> 1.08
